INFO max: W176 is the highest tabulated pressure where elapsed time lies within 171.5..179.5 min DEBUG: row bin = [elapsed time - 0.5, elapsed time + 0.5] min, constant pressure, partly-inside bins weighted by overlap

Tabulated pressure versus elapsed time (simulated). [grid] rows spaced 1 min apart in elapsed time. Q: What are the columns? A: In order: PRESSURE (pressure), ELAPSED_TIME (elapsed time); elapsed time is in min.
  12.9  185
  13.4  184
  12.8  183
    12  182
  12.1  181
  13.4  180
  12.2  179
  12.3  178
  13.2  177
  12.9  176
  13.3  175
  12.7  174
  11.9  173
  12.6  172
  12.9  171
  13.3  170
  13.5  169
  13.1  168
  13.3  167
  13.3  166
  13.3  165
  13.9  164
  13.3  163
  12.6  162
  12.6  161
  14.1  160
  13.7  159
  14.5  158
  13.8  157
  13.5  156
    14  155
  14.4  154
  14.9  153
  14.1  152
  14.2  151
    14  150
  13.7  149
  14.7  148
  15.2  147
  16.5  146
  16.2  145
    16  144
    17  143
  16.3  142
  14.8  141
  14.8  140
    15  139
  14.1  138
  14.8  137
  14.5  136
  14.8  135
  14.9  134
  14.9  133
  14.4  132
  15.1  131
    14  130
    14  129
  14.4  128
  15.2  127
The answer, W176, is 13.3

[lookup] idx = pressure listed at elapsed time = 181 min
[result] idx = 12.1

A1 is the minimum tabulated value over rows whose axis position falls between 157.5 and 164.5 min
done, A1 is 12.6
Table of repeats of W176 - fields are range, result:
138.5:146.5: 17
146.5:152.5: 15.2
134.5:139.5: 15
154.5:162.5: 14.5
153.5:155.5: 14.4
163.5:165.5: 13.9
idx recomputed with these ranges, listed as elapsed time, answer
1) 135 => 14.8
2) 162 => 12.6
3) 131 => 15.1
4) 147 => 15.2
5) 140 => 14.8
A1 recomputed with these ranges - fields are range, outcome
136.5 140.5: 14.1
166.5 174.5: 11.9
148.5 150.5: 13.7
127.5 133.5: 14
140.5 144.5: 14.8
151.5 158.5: 13.5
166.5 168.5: 13.1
